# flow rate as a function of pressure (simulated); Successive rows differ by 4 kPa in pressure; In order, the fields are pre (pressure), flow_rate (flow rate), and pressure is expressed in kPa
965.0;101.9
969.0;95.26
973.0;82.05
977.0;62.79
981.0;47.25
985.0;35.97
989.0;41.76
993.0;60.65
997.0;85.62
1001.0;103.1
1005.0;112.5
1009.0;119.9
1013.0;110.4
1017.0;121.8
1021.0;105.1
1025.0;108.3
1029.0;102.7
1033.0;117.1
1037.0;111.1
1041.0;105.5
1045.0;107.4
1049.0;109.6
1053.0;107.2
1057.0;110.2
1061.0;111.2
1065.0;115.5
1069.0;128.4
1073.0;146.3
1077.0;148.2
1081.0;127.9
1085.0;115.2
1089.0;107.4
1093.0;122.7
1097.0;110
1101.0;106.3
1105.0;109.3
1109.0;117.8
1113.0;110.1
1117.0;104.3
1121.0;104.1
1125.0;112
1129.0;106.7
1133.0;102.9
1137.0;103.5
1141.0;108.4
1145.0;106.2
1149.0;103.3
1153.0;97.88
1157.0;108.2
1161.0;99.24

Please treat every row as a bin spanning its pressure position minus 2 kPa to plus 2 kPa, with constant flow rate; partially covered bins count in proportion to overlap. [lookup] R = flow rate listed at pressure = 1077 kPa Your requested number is 148.2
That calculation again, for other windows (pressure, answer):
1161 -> 99.24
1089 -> 107.4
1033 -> 117.1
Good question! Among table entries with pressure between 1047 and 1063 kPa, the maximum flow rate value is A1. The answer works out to 111.2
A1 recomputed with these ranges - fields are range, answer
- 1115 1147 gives 112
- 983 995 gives 60.65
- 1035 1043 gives 111.1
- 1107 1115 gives 117.8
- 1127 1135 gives 106.7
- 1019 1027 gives 108.3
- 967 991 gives 95.26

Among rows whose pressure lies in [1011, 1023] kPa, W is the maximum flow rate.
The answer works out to 121.8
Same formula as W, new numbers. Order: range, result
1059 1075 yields 146.3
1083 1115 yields 122.7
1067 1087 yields 148.2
